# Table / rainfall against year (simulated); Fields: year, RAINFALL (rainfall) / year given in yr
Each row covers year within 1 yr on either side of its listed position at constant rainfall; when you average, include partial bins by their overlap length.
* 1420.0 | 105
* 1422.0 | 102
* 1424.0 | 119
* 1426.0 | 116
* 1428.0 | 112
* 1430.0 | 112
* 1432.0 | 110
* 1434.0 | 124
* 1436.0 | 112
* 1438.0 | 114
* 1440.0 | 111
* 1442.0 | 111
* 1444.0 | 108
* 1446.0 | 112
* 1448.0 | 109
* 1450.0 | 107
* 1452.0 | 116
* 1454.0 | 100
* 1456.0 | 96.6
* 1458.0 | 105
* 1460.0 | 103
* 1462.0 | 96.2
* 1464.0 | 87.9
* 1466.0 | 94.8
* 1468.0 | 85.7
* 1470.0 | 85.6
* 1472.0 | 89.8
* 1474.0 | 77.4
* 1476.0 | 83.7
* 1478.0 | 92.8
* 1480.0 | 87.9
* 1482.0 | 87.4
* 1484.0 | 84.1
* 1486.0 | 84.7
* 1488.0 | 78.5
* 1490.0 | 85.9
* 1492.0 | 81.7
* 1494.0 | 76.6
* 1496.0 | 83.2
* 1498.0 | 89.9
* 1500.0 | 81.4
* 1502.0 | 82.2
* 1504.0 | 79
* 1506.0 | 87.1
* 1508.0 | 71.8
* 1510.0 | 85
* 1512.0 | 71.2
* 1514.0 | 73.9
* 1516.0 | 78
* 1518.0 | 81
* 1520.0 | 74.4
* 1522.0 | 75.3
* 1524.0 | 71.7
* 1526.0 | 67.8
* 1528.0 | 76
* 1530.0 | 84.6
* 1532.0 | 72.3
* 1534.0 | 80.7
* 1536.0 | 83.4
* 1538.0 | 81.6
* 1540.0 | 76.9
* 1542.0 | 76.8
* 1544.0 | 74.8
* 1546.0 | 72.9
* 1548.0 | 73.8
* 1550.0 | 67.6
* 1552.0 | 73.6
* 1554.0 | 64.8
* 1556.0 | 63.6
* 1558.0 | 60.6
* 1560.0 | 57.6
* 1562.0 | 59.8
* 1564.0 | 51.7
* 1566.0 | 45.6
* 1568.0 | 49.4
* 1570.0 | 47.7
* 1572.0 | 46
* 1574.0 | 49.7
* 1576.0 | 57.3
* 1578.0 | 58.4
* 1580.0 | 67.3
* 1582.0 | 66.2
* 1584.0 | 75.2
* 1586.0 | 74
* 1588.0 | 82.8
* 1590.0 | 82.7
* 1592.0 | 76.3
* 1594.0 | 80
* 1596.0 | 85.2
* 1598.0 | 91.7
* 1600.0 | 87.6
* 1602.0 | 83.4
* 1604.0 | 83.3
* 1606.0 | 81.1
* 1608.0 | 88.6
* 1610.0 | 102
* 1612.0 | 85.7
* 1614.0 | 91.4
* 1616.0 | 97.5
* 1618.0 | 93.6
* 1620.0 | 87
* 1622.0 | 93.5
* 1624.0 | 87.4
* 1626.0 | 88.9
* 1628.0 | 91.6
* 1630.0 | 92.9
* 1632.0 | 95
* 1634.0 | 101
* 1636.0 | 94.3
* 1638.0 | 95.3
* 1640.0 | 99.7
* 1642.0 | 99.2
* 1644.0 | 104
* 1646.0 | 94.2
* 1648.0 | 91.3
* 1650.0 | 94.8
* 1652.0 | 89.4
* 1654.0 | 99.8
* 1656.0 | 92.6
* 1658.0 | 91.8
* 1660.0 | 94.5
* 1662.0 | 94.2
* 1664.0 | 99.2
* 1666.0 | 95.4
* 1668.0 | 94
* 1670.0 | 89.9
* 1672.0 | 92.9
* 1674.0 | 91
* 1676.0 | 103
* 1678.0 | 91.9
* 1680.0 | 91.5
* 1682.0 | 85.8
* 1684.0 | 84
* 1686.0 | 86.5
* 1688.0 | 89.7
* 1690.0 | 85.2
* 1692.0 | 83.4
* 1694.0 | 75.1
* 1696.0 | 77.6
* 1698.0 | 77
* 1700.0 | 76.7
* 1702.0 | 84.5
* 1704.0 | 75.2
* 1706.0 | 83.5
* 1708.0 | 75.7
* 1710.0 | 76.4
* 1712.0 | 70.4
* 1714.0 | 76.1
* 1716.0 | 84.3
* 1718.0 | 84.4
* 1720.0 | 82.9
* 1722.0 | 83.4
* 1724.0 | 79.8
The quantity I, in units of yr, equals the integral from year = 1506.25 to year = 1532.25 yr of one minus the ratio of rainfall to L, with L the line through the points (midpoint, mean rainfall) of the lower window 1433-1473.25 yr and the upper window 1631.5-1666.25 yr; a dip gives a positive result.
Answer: 6.4 yr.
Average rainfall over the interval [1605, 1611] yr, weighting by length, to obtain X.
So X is 90.6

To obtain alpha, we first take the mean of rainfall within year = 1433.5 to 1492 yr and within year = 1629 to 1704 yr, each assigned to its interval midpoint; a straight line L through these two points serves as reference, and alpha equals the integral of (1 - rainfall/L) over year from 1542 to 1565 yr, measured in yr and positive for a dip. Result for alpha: 6.9 yr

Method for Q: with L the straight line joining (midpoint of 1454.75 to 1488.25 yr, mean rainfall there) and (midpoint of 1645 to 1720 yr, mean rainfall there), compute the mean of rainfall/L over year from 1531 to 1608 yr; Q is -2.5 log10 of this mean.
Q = 0.250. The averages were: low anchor 89.8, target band 70.3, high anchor 87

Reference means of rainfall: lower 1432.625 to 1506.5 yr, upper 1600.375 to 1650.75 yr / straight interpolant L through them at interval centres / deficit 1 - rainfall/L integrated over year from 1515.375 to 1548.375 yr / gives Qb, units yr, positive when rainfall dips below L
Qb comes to 6.0 yr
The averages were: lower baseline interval 94.5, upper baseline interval 92.6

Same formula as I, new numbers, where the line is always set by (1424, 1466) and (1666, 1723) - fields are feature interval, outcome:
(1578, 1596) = 3.7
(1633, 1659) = -2.1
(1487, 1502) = 3.0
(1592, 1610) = 1.5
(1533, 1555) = 5.2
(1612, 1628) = 0.1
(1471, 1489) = 3.4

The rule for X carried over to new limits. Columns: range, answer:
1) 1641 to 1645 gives 102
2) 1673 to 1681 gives 94.3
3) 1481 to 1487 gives 85.4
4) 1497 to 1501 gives 85.7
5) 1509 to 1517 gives 77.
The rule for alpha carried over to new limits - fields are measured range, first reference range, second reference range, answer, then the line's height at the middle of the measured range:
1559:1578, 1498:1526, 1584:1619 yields 7.10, 83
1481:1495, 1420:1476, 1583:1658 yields 2.51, 101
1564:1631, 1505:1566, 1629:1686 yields 5.24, 83.6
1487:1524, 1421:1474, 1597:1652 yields 7.79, 101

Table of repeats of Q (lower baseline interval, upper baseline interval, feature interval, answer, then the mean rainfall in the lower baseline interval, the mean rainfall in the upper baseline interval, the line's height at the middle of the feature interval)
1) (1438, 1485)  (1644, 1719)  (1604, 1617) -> 0.00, 97.4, 87.3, 90.6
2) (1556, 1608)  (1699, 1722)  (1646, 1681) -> -0.24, 68.3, 79.3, 75.3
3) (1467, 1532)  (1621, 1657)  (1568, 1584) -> 0.48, 81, 94.7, 88.5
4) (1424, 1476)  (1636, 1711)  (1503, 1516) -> 0.27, 104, 89.4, 99.9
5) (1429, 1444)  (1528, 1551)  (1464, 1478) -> 0.16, 113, 76.8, 101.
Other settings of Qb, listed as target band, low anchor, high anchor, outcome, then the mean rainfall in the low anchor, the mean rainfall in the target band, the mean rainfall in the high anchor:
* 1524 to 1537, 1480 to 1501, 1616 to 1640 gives 1.4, 83.6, 77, 93.3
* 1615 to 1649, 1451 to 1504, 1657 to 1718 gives -3.1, 89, 94.5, 85.9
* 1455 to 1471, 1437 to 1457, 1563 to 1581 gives 1.1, 108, 94.3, 52.6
